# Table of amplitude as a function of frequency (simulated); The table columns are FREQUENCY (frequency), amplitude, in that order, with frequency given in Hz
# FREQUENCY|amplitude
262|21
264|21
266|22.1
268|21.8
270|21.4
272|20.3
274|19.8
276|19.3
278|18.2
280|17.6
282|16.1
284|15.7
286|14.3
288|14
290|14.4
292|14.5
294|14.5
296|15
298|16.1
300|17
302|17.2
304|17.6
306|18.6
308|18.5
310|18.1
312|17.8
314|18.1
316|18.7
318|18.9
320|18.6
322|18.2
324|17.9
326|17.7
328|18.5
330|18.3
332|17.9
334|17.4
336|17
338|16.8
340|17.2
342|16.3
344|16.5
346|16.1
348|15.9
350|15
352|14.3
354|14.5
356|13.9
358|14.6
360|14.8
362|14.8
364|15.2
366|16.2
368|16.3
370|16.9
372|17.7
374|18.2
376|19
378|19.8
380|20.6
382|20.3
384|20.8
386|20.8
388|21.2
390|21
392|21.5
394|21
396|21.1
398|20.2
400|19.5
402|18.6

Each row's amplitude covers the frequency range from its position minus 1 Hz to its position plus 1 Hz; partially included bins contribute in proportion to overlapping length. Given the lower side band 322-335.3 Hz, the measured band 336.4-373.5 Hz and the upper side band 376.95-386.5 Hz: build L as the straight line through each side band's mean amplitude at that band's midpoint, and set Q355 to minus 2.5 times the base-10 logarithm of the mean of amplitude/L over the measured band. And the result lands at 0.21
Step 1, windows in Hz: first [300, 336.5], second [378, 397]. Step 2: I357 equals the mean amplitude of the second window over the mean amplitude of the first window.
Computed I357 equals 1.16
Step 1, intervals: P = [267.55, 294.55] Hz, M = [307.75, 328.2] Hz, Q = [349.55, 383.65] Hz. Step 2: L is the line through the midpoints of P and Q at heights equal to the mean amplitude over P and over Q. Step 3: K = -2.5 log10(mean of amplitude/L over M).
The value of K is -0.08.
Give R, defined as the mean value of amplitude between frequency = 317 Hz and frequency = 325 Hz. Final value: 18.4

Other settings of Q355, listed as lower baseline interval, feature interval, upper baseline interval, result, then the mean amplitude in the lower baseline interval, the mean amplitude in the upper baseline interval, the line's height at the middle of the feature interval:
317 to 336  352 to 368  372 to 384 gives 0.265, 18.1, 19.5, 19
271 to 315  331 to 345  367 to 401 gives 0.081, 16.9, 19.8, 18.3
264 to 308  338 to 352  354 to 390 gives 0.101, 17.5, 17.7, 17.7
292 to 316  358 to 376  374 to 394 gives 0.208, 17.1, 20.5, 19.7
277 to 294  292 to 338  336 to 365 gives -0.133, 15.5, 15.5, 15.5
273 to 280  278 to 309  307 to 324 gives 0.156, 18.9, 18.3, 18.6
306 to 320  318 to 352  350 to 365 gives -0.041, 18.4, 14.6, 16.5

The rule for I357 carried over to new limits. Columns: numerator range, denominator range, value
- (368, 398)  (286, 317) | 1.20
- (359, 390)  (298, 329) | 1.01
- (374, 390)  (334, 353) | 1.25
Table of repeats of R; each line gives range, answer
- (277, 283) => 17.3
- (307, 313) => 18.1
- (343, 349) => 16.2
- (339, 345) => 16.7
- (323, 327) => 17.8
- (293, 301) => 15.7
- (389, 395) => 21.2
